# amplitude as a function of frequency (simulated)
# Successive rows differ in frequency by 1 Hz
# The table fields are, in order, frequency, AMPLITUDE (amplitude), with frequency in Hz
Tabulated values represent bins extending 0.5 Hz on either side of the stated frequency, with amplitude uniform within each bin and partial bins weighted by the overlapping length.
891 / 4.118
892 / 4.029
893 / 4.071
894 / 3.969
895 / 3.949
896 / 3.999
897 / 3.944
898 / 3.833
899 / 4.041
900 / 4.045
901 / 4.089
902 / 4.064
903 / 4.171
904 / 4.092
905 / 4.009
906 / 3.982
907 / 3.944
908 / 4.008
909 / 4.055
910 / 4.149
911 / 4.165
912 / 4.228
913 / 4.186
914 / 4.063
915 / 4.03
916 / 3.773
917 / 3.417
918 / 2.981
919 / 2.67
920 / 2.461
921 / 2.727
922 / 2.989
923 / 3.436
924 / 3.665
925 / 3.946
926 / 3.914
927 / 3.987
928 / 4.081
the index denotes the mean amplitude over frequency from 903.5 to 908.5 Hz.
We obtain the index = 4.01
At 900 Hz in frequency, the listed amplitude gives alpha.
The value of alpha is 4.045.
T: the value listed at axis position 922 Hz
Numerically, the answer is 2.989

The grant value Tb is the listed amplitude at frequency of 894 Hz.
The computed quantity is 3.969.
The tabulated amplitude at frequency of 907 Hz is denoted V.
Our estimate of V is 3.944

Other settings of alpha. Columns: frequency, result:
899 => 4.041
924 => 3.665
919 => 2.67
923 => 3.436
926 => 3.914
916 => 3.773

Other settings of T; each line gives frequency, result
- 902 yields 4.064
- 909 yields 4.055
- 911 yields 4.165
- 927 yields 3.987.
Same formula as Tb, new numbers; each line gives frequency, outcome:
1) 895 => 3.949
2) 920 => 2.461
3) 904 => 4.092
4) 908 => 4.008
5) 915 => 4.03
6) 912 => 4.228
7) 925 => 3.946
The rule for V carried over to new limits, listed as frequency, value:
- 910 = 4.149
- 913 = 4.186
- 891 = 4.118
